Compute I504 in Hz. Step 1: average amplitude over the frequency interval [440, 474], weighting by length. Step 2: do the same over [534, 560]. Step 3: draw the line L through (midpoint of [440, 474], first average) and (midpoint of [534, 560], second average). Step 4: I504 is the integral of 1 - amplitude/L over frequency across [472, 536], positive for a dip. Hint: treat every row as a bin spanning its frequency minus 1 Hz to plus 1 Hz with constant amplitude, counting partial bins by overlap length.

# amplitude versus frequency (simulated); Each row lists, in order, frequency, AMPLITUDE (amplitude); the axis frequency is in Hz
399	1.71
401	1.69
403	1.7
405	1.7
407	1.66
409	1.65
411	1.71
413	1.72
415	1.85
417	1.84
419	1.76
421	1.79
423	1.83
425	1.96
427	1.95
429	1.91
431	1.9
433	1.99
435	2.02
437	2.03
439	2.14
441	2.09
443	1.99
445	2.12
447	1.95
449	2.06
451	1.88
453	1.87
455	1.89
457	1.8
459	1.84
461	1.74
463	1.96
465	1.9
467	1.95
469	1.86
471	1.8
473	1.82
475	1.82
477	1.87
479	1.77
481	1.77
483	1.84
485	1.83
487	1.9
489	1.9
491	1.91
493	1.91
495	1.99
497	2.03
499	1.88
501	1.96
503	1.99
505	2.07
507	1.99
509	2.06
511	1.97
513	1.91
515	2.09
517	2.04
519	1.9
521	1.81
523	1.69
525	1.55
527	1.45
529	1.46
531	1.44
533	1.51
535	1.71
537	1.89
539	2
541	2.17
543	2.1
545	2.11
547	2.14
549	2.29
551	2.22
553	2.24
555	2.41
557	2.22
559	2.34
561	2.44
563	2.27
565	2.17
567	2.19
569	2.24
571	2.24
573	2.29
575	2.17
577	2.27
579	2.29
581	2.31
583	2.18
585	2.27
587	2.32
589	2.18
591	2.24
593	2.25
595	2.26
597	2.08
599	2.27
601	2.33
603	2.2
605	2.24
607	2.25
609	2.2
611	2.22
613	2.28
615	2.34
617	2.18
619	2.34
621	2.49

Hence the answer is 6.0 Hz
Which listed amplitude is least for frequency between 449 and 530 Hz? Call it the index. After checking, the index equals 1.45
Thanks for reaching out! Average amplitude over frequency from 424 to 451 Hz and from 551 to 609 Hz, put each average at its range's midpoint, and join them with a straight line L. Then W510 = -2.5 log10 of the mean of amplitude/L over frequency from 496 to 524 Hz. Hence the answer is 0.09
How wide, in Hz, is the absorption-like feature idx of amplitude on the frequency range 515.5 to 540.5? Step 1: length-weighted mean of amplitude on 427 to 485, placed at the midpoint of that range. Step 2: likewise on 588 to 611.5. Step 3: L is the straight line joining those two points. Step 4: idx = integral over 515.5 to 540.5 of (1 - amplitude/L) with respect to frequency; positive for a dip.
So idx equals 4.21 Hz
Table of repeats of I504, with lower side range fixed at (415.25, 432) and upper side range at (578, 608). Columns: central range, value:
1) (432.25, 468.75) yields -0.5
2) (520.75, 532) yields 2.9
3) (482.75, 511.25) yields 1.1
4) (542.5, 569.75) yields -1.0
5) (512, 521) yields 0.5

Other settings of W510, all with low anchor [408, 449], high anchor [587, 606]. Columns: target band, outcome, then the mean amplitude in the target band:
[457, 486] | 0.088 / 1.84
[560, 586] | -0.033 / 2.26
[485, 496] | 0.065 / 1.91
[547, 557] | -0.059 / 2.27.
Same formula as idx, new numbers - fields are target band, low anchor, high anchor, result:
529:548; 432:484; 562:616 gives 2.19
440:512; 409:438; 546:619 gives 2.80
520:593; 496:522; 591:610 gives 1.14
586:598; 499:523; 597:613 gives -0.13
